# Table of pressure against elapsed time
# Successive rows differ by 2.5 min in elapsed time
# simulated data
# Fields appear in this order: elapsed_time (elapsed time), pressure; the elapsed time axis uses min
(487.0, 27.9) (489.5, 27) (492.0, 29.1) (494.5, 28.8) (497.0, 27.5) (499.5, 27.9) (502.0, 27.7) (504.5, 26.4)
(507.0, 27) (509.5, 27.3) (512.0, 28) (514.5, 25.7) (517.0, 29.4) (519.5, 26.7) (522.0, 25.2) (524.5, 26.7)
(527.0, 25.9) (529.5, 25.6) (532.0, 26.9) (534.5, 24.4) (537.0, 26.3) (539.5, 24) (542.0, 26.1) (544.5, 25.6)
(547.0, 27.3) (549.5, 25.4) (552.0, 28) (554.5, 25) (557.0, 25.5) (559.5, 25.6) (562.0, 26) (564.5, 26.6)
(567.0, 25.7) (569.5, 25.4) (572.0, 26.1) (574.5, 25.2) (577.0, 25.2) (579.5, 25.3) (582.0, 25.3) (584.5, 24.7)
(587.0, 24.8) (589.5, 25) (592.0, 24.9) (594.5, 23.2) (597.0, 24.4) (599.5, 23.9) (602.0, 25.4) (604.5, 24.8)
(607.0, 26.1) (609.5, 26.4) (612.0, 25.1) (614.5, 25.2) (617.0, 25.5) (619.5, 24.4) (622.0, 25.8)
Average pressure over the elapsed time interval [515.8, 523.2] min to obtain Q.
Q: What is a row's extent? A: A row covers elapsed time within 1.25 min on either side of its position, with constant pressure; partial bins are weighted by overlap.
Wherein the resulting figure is 27.1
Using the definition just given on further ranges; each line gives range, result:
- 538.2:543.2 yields 25.1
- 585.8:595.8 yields 24.5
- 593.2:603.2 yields 24.2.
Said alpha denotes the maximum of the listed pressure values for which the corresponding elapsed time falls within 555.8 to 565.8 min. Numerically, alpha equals 26.6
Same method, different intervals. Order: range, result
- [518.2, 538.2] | 26.9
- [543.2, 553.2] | 28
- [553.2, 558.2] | 25.5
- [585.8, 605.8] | 25.4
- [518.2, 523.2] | 26.7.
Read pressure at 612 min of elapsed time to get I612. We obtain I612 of 25.1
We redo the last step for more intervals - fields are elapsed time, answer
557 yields 25.5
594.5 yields 23.2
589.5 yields 25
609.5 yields 26.4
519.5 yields 26.7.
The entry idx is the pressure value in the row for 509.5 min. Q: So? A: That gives 27.3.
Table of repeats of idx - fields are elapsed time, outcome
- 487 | 27.9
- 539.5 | 24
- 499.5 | 27.9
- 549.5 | 25.4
